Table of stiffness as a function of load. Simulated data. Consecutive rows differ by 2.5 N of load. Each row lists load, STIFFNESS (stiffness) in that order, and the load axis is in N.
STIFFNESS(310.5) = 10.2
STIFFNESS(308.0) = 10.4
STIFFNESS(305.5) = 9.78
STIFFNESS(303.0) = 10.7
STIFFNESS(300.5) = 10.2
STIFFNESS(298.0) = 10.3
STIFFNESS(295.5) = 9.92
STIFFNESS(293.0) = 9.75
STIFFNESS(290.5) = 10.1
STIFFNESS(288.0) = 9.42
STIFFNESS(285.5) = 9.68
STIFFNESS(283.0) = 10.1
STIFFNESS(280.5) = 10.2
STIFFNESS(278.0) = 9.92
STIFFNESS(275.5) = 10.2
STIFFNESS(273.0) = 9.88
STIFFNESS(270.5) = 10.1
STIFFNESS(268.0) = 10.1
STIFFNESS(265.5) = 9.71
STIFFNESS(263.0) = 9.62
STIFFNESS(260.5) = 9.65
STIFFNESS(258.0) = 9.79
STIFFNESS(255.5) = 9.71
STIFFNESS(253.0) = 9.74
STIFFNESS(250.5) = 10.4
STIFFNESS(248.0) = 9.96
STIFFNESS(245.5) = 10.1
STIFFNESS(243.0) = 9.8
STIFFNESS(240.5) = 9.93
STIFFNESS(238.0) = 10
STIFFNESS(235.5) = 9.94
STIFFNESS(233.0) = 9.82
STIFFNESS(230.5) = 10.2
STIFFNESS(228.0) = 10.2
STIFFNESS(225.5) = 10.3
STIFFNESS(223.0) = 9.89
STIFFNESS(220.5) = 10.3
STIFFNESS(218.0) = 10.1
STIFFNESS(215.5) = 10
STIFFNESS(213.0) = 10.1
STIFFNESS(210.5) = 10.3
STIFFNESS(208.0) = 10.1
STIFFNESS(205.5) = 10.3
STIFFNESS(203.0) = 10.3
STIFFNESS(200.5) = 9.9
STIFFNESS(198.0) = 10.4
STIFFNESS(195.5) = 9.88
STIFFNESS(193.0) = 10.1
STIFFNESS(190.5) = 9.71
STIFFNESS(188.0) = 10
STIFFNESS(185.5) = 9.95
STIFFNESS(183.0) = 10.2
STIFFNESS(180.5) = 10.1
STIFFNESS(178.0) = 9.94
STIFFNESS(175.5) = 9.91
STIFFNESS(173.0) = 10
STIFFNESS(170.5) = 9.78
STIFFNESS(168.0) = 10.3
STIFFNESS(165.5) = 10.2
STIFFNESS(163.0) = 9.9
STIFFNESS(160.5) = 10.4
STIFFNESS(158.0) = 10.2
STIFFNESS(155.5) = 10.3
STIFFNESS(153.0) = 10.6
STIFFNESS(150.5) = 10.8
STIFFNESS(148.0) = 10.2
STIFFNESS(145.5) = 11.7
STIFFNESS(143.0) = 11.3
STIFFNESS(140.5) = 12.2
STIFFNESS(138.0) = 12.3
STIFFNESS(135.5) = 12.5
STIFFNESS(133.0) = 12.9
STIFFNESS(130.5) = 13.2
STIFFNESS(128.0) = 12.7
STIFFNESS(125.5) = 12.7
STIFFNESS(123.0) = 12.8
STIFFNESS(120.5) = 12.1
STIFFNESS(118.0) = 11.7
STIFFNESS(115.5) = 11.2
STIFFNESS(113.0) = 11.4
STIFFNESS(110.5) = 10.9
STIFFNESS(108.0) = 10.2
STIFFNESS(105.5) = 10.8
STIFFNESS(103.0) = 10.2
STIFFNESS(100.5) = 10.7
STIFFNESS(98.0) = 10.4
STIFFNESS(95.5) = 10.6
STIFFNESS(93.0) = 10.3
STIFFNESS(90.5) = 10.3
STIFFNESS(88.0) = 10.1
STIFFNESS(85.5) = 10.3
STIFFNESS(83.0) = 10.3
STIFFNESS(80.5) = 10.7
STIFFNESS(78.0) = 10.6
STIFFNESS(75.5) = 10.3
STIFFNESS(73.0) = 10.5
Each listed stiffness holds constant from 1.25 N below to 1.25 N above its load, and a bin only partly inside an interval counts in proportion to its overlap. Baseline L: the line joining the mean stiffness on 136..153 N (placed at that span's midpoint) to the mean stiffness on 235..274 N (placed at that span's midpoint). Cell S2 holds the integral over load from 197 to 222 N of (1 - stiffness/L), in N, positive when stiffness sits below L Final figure 0.8 N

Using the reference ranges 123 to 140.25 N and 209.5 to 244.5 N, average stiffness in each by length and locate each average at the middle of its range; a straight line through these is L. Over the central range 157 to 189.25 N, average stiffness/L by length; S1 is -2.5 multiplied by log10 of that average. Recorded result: 0.149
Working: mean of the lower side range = 12.7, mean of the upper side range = 10.1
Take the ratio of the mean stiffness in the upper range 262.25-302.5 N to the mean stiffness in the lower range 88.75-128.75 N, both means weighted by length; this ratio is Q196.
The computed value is 0.89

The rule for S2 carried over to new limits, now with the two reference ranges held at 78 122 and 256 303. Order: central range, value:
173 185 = 0.4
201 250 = 0.4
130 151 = -2.7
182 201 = 0.6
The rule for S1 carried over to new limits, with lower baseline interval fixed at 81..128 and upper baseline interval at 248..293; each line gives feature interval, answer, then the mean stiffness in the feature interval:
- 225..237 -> 0.009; 10.1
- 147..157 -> 0.021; 10.5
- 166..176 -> 0.056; 10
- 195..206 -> 0.020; 10.2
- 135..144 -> -0.124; 12.1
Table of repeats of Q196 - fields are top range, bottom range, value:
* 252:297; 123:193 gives 0.90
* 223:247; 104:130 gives 0.86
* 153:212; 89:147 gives 0.88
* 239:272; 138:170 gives 0.92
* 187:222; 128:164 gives 0.89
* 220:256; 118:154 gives 0.84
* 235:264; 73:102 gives 0.95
